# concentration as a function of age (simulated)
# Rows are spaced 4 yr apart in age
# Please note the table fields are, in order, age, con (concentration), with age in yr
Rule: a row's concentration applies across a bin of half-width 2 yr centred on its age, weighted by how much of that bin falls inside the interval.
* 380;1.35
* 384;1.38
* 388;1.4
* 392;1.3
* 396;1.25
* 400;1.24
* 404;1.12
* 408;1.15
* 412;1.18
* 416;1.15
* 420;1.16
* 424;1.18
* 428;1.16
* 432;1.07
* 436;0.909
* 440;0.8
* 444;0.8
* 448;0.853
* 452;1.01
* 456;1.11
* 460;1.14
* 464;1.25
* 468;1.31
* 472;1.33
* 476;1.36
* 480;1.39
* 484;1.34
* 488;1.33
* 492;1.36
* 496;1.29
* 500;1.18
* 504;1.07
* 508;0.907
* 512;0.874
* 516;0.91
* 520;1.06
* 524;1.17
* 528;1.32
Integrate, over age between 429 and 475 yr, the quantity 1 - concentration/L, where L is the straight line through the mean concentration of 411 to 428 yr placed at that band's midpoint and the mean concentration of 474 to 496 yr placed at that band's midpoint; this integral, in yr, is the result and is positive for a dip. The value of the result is 7.27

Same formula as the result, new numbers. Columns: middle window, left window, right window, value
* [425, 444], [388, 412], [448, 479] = 3.7 yr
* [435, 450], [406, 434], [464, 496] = 4.7 yr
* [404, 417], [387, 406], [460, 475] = 1.1 yr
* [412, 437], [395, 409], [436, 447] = -3.5 yr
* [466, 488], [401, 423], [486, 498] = -0.8 yr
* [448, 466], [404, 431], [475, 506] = 1.9 yr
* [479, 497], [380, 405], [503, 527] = -4.5 yr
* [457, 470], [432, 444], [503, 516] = -4.7 yr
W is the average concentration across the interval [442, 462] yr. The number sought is 0.983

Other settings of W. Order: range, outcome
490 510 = 1.16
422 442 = 1.02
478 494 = 1.35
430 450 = 0.886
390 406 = 1.23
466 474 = 1.32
